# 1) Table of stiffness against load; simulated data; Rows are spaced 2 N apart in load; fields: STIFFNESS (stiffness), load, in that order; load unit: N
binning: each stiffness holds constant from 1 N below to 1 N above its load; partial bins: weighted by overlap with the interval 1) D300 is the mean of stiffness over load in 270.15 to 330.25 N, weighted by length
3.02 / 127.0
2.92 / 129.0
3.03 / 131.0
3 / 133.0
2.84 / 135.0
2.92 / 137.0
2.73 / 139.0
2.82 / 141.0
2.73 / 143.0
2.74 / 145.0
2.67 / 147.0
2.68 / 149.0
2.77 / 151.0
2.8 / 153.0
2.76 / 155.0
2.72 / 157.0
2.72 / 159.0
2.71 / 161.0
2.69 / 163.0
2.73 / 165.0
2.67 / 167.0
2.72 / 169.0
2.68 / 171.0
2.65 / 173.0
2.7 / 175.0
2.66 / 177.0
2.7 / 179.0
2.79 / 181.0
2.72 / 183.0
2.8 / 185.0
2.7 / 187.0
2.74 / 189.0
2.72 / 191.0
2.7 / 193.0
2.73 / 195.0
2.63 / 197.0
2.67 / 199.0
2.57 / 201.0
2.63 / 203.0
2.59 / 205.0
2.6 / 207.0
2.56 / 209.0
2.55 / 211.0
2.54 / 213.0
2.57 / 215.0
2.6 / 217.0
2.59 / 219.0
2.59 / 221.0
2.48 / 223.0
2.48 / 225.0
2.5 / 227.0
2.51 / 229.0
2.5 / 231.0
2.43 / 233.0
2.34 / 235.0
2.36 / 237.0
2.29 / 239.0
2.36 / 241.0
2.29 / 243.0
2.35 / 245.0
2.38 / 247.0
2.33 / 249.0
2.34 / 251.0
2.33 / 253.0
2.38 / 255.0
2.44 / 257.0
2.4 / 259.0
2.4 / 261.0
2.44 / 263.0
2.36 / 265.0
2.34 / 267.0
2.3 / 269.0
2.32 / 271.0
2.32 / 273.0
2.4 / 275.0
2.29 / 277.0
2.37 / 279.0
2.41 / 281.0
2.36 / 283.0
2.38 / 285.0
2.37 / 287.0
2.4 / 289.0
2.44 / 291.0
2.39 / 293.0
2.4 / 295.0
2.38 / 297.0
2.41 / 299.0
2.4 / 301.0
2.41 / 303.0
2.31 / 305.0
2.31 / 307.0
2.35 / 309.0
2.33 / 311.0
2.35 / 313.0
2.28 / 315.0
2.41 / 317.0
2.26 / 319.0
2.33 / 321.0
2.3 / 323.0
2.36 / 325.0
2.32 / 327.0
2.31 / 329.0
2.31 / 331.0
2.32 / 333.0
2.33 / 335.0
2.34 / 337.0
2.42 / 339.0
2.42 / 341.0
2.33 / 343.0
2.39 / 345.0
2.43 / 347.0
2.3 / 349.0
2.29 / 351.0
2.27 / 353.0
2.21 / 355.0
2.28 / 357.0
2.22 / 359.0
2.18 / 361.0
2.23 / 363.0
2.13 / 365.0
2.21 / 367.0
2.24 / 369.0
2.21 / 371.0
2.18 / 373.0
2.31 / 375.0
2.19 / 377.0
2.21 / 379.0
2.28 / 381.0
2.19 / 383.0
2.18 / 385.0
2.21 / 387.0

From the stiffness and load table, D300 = 2.36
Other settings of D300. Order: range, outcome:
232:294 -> 2.36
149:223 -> 2.67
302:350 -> 2.34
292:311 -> 2.37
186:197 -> 2.71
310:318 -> 2.34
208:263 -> 2.44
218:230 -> 2.52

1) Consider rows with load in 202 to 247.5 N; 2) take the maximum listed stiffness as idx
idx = 2.63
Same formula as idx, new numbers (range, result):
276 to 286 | 2.41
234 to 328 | 2.44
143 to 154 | 2.8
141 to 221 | 2.82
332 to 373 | 2.43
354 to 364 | 2.28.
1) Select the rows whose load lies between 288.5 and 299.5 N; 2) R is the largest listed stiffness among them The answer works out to 2.44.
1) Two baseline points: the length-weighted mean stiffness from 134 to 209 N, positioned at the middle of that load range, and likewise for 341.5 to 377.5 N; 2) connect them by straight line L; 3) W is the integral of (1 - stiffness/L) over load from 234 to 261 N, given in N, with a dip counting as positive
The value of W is 1.9 N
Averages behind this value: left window 2.71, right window 2.26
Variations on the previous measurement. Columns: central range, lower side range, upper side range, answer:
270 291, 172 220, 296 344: 0.67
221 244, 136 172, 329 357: 1.33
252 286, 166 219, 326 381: 1.54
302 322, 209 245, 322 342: 0.28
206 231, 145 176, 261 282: -0.19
